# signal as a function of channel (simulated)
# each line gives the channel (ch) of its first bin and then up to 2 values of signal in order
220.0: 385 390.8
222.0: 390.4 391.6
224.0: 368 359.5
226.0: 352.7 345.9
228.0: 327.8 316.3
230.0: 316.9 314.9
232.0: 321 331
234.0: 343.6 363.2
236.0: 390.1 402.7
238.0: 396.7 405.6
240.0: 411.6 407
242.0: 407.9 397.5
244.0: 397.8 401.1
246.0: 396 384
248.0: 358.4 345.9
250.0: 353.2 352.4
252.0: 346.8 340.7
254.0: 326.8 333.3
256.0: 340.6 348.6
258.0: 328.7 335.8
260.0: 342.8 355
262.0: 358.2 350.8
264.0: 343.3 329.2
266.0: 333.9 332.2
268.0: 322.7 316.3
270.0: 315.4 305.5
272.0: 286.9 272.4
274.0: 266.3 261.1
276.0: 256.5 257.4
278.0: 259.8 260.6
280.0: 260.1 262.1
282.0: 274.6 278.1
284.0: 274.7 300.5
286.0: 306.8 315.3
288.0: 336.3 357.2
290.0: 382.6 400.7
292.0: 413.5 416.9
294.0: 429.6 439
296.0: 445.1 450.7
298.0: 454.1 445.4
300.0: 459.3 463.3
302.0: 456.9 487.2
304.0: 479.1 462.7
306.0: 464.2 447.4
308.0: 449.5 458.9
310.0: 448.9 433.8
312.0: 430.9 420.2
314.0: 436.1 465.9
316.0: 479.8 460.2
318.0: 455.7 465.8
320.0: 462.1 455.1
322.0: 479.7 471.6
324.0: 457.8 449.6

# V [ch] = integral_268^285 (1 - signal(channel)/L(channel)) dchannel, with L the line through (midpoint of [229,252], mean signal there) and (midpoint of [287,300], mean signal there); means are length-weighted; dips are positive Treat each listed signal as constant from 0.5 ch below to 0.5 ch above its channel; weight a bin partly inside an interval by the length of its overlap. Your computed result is 5.16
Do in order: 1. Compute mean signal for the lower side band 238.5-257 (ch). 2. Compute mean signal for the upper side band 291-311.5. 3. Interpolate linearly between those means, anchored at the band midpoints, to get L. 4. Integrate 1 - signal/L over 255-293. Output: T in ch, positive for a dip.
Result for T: 8.6 ch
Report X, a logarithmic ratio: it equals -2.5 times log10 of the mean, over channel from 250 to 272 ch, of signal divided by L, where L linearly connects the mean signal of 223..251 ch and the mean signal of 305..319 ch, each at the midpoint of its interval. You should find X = 0.17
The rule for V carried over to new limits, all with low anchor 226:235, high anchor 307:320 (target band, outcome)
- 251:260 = 0.7 ch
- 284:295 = 1.4 ch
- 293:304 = -0.6 ch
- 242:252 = -0.6 ch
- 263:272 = 1.4 ch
